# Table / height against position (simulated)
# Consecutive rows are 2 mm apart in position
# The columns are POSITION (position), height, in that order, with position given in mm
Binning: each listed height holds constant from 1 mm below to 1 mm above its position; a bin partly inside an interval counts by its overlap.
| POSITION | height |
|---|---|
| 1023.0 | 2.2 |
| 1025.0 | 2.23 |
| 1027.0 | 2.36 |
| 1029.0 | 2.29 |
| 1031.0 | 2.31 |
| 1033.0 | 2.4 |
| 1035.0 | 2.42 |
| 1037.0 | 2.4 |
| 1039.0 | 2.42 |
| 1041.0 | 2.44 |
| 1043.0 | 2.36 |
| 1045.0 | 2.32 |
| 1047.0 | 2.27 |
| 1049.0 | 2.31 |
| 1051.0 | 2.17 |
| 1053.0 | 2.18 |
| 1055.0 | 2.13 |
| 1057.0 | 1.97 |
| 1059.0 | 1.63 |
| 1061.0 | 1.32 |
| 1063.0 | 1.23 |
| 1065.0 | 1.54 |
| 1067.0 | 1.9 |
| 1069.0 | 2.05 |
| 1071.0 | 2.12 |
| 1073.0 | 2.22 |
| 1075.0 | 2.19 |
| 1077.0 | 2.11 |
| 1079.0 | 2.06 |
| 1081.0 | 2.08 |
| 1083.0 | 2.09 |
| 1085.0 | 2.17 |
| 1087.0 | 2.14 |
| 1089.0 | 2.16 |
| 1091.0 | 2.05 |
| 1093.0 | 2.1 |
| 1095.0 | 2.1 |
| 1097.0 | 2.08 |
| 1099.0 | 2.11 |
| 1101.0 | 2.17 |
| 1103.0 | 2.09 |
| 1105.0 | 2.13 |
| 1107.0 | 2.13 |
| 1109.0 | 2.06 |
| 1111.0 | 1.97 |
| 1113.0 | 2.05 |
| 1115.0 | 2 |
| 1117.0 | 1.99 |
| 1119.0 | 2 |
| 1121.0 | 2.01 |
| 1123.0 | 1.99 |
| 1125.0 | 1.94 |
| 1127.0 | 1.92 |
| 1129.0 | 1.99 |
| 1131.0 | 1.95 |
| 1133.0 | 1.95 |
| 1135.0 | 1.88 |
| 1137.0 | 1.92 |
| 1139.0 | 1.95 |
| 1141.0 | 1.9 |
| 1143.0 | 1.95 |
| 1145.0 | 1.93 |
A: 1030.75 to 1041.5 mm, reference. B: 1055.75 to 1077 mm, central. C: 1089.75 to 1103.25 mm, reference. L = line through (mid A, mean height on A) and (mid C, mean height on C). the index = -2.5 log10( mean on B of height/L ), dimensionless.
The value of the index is 0.22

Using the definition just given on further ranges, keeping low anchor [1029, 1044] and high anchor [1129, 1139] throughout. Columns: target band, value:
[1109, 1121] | 0.01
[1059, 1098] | 0.11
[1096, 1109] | -0.02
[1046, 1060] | 0.11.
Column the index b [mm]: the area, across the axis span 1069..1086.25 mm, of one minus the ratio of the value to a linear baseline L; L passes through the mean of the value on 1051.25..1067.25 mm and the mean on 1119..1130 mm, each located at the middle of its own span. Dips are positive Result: -2.98 mm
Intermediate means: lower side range 1.75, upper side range 1.97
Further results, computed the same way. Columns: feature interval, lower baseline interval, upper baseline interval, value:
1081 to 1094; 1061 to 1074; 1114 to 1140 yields -1.8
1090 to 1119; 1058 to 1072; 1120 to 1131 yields -3.1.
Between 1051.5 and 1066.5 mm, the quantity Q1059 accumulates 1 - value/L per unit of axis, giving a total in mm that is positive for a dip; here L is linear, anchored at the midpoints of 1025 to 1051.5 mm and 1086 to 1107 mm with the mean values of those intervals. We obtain 3.50 mm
